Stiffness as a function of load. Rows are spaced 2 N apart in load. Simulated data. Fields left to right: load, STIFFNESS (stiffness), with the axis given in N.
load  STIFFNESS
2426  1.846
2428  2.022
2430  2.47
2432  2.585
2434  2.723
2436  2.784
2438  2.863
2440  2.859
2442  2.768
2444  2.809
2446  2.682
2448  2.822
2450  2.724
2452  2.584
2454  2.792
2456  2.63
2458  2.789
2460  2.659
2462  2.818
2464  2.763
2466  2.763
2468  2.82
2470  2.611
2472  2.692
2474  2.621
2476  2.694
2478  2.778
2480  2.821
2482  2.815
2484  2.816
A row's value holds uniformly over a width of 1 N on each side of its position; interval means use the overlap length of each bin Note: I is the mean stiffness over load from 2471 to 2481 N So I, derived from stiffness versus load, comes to 2.72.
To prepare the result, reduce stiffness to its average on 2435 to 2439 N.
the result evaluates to 2.82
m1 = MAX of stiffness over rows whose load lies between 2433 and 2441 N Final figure 2.863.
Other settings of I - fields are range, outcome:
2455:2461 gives 2.69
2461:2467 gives 2.78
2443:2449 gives 2.77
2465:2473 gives 2.72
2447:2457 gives 2.71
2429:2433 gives 2.53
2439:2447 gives 2.78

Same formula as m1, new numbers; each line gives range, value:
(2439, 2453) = 2.859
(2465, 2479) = 2.82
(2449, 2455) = 2.792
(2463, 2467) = 2.763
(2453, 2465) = 2.818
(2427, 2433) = 2.585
